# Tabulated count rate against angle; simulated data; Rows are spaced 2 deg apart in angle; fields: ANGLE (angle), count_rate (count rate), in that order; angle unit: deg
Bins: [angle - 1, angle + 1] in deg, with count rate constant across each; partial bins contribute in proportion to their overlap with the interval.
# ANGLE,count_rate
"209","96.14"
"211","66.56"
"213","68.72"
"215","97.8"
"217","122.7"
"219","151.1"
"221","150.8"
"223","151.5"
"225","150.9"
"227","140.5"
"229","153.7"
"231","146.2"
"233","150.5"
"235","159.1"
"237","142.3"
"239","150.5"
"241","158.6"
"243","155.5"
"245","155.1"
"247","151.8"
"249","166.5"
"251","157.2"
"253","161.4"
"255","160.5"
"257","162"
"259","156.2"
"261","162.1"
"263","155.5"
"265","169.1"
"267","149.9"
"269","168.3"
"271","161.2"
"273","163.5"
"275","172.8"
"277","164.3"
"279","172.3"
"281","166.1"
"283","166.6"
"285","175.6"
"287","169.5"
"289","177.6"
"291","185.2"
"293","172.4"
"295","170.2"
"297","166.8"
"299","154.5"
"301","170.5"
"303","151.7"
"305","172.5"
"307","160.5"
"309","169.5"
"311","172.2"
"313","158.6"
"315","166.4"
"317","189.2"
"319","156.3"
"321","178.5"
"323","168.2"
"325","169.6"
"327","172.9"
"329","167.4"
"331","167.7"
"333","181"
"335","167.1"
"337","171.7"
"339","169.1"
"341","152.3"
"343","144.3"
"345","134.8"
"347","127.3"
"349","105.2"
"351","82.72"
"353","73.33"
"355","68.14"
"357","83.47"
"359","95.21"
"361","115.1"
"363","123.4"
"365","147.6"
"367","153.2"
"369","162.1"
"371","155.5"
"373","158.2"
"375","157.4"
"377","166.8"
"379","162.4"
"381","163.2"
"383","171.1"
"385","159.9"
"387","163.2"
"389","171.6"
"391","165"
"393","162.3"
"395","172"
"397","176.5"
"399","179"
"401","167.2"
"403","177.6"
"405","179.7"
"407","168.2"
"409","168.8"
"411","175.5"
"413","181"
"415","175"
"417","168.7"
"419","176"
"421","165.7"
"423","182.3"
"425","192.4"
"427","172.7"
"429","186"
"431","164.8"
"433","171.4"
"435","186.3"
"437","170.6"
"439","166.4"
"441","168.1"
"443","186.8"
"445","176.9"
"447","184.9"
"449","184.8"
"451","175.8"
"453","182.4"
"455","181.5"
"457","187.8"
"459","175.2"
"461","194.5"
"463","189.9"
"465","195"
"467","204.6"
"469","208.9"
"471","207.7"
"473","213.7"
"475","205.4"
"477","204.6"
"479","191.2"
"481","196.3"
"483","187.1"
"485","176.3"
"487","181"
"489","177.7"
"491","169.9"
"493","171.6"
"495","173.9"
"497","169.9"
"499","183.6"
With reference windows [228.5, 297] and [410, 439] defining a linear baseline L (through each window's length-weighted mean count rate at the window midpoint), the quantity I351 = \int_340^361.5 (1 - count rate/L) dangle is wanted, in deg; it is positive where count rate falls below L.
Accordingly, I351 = 7.9 deg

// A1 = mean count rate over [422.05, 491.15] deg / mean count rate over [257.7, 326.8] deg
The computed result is 1.11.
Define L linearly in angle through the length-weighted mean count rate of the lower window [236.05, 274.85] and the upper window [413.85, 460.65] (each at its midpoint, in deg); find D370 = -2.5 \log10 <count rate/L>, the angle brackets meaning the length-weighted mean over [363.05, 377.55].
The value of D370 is 0.11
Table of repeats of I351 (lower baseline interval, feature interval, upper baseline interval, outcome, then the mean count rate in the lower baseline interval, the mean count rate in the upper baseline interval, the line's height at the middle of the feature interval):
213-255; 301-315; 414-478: -0.40 deg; 147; 185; 160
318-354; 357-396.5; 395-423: 2.67 deg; 149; 174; 163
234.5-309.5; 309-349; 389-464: 1.32 deg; 163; 177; 168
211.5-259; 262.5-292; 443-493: -2.78 deg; 146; 189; 154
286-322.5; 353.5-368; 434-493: 5.33 deg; 169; 187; 175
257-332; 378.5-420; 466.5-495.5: 2.31 deg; 167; 191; 181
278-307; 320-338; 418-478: 0.14 deg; 169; 185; 173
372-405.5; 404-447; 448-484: 1.04 deg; 168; 194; 180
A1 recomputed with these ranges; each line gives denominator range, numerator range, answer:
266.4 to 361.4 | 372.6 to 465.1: 1.13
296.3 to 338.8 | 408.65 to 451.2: 1.05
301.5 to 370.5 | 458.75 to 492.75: 1.31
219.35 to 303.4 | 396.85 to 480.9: 1.14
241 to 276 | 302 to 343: 1.04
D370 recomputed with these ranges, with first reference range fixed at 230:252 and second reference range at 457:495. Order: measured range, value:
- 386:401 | 0.05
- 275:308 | -0.04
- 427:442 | 0.07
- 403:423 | 0.04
